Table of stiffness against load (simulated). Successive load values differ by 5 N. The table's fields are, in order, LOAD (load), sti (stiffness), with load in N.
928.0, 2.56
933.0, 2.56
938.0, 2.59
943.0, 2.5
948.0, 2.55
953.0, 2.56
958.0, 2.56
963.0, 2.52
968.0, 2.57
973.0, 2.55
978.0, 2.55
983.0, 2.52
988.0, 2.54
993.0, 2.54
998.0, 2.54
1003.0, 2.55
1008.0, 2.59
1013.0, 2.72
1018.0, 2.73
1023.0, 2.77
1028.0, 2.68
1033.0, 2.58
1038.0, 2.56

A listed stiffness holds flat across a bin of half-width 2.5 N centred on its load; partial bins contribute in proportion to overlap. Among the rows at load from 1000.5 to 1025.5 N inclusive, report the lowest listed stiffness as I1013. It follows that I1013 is 2.55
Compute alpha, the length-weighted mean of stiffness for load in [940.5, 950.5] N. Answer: 2.52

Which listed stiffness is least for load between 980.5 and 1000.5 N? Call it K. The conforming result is 2.52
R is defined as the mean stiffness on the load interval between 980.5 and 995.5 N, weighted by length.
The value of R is 2.53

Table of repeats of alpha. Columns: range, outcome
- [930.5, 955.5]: 2.55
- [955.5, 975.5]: 2.55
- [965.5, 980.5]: 2.56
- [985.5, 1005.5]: 2.54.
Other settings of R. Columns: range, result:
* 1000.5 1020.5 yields 2.65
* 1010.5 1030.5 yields 2.73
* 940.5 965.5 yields 2.54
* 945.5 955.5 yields 2.56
